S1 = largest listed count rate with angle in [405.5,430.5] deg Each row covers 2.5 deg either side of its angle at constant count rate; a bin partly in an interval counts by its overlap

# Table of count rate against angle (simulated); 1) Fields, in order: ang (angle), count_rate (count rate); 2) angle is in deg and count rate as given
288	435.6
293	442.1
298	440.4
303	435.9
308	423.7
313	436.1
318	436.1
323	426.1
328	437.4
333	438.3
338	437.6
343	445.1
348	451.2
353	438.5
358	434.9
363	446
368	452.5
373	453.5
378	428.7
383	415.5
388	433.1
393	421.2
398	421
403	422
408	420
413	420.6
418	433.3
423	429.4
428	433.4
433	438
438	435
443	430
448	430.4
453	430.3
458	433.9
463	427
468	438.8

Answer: 433.4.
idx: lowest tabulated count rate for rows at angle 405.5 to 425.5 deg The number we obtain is 420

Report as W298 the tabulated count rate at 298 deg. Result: 440.4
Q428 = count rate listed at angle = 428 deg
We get 433.4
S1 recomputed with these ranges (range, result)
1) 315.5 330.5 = 437.4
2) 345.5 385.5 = 453.5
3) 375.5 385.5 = 428.7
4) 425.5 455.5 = 438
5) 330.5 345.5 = 445.1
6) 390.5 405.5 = 422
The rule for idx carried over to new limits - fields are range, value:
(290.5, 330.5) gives 423.7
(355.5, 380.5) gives 428.7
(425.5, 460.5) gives 430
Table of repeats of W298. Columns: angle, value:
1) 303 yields 435.9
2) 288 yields 435.6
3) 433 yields 438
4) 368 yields 452.5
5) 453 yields 430.3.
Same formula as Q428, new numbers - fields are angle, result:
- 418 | 433.3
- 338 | 437.6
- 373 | 453.5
